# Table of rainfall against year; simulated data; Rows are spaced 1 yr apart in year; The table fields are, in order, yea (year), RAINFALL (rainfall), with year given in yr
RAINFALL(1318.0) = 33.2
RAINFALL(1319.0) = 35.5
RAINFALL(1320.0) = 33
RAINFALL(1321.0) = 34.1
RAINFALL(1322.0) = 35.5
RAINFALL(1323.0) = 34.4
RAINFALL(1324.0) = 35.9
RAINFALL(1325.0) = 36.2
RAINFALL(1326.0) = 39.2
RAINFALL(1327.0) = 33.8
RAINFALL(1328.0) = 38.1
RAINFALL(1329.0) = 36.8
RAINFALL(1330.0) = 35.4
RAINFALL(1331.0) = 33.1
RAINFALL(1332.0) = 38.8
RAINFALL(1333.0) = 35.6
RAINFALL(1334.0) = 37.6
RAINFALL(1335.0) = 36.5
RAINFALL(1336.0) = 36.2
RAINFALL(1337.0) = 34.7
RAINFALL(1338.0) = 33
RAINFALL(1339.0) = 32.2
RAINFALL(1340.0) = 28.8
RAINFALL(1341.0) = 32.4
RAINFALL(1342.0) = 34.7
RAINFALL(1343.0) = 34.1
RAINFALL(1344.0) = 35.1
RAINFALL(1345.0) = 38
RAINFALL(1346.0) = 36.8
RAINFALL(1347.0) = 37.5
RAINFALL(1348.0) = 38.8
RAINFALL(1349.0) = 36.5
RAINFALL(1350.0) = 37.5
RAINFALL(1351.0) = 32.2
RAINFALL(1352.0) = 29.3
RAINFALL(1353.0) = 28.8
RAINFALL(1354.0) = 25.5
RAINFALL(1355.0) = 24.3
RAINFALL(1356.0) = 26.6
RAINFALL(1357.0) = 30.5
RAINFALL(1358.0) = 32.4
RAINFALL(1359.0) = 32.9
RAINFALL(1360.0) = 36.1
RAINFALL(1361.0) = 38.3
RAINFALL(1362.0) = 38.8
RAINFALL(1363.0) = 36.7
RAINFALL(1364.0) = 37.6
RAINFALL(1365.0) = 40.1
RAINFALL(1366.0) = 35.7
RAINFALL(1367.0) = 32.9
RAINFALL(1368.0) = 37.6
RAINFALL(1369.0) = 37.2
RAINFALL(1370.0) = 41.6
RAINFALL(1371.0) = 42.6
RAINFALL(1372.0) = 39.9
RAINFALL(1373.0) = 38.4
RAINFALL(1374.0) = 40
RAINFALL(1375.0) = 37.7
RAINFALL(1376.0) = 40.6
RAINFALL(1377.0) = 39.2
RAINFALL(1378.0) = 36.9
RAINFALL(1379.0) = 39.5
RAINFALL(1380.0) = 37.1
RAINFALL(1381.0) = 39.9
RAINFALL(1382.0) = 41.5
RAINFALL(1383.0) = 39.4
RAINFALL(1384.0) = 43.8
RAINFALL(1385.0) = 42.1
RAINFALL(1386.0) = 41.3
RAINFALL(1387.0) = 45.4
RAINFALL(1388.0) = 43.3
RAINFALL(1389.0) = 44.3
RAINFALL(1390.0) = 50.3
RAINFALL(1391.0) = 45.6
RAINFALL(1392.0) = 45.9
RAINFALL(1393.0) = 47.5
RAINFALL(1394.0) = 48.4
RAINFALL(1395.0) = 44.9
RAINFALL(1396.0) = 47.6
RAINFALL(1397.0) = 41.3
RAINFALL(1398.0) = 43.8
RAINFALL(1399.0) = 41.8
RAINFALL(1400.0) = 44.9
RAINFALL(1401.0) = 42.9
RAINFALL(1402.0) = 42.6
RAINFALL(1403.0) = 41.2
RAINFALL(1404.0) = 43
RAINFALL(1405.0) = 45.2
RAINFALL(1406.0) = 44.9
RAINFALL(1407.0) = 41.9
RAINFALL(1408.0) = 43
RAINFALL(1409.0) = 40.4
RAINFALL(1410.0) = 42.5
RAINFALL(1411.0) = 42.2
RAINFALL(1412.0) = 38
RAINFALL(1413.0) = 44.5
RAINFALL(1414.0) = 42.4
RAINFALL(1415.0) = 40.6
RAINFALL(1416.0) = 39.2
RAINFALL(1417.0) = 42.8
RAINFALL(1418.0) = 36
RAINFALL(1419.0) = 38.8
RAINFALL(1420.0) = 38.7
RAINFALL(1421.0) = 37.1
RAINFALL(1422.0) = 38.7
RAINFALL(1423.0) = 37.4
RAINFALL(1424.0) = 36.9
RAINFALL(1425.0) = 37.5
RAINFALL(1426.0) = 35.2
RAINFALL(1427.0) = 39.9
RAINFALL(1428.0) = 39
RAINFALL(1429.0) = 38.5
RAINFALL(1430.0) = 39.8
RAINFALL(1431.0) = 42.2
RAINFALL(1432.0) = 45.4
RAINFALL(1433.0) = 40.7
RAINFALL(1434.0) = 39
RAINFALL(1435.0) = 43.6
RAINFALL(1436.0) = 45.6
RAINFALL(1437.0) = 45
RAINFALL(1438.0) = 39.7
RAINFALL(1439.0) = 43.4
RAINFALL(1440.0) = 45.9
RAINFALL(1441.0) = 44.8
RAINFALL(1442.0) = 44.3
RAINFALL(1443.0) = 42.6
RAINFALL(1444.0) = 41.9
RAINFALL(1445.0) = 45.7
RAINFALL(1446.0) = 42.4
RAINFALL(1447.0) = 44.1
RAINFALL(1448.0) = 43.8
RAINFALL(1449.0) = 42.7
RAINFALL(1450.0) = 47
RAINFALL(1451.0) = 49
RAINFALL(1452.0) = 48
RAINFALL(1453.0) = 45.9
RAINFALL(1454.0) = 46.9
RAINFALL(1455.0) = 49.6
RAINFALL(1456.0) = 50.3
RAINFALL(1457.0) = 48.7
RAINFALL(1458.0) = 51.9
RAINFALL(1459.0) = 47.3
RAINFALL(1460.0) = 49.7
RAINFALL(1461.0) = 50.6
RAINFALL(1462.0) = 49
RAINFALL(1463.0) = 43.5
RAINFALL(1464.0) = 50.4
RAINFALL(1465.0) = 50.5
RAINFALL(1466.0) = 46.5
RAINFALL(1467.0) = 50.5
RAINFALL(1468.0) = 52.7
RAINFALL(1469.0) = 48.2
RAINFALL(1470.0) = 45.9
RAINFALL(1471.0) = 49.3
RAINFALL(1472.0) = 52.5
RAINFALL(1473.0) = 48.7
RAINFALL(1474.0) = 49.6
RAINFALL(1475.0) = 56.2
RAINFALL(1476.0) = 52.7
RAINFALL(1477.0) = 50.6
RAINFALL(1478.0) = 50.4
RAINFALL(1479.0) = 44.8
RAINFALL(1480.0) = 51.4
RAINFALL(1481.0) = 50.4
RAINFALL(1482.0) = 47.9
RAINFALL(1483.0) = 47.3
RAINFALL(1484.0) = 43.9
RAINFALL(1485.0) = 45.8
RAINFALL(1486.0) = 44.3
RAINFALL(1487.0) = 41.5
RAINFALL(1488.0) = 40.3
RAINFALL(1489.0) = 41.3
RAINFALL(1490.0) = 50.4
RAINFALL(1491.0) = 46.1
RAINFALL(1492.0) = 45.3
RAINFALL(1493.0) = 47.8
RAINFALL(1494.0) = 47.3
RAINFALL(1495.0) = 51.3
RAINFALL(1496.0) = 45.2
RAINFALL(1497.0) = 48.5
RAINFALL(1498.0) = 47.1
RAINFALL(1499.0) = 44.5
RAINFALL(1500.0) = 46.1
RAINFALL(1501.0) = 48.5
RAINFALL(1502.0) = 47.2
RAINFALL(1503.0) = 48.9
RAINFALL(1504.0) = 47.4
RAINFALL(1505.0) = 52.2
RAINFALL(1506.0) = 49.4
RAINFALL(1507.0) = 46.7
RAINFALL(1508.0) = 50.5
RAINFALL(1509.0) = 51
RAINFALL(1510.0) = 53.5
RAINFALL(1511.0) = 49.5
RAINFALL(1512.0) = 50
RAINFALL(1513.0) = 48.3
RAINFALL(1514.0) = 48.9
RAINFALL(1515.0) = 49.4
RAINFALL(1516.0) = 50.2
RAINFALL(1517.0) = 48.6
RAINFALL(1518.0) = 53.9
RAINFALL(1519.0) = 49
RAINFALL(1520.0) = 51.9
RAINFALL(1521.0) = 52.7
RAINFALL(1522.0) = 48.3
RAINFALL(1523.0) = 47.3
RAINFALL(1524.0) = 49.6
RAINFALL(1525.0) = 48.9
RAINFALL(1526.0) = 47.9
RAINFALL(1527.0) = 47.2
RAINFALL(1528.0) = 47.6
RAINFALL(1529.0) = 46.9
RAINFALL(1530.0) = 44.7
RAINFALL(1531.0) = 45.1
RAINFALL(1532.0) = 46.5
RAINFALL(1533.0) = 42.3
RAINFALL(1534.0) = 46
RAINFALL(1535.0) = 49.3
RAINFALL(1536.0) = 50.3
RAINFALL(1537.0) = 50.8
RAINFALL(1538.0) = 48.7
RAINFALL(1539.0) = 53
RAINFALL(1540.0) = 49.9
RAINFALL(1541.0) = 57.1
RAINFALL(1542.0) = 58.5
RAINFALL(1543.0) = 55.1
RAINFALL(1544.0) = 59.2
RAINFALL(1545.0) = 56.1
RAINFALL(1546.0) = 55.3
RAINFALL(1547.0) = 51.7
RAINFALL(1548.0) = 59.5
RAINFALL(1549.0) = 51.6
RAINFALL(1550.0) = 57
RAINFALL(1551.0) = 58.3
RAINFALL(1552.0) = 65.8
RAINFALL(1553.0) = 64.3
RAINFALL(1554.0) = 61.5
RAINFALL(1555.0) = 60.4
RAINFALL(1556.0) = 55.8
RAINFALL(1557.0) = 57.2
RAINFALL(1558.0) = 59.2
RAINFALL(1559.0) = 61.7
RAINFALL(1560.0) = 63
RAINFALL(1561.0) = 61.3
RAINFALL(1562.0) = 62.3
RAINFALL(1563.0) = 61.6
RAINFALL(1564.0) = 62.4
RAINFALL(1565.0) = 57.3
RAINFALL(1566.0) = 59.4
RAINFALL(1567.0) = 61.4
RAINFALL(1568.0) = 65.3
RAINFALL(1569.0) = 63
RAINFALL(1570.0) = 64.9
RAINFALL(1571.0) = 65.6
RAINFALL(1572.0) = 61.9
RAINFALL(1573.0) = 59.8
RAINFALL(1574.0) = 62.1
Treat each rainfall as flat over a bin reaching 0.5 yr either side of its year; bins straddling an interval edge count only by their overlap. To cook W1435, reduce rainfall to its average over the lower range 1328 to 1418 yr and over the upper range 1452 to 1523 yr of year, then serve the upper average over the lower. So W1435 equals 1.26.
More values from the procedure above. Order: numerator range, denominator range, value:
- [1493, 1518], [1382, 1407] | 1.11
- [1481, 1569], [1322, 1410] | 1.35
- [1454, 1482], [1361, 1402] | 1.20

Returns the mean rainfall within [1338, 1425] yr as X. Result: 38.9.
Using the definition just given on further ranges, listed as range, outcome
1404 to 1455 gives 42.1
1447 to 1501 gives 47.8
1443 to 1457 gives 45.9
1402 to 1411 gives 42.7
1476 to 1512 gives 47.7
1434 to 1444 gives 43.5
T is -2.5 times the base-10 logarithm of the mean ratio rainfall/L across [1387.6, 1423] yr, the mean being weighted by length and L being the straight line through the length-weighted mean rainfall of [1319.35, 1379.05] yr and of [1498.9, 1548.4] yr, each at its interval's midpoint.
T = -0.07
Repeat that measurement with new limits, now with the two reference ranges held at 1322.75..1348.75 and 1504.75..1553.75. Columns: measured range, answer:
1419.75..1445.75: 0.06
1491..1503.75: 0.03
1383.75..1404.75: -0.10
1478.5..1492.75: 0.05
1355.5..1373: 0.04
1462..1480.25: -0.07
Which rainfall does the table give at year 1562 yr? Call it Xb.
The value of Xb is 62.3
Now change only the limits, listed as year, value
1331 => 33.1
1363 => 36.7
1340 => 28.8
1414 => 42.4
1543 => 55.1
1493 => 47.8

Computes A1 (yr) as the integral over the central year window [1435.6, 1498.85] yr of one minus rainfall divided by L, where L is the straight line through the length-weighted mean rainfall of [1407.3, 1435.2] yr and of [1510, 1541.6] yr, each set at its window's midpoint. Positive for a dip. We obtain -4.6 yr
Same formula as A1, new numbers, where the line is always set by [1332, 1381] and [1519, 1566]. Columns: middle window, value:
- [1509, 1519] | 0.2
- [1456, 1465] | -0.6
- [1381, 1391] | -1.3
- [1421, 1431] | 1.0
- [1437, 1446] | 0.1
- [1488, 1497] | 0.5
